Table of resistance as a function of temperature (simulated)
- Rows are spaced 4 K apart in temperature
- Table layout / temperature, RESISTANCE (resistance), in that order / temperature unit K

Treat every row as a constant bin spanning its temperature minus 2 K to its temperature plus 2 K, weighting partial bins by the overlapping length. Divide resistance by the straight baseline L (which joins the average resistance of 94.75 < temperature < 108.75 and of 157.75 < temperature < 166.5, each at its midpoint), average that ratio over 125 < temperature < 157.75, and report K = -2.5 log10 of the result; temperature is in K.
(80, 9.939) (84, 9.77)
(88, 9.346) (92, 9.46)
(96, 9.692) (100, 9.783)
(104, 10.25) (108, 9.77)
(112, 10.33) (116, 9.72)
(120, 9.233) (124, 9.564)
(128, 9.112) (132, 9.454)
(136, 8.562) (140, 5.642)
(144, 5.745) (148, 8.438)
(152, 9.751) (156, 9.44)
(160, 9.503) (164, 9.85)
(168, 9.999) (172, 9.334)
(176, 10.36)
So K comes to 0.18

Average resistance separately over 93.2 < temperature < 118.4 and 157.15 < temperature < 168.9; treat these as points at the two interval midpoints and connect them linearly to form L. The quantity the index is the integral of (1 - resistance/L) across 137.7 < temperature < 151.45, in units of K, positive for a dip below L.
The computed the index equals 3.9 K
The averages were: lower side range 9.9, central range 6.98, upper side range 9.74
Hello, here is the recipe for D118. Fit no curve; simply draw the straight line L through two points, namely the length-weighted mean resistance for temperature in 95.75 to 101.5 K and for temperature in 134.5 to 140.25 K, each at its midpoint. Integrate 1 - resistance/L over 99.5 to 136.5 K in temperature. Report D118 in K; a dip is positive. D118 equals -4.54 K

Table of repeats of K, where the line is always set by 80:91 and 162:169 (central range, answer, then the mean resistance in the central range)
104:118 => -0.03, 9.98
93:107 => -0.02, 9.87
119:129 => 0.05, 9.33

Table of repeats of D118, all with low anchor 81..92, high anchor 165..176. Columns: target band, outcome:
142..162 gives 2.43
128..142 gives 2.37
